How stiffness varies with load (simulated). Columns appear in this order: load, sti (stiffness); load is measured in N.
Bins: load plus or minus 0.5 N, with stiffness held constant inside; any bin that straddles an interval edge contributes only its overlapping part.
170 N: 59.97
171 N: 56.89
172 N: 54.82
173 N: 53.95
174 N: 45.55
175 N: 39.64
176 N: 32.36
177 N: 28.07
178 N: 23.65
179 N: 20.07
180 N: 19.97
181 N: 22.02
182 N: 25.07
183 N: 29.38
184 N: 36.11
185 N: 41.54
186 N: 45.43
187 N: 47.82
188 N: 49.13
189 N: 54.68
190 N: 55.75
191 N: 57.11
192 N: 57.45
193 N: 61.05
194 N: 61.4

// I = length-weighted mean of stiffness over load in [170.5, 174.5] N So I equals 52.8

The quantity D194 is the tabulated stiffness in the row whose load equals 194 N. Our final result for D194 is 61.4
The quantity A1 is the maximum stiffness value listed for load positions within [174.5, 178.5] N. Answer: 39.64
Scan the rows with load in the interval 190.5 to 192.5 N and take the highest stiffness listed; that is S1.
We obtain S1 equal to 57.45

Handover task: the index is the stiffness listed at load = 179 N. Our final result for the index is 20.07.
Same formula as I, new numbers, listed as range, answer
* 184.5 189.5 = 47.7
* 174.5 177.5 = 33.4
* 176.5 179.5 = 23.9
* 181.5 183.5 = 27.2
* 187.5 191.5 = 54.2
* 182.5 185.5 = 35.7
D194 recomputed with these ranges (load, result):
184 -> 36.11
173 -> 53.95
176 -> 32.36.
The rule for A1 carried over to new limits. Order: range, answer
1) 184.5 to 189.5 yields 54.68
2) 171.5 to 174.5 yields 54.82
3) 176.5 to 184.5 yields 36.11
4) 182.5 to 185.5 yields 41.54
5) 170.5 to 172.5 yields 56.89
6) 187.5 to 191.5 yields 57.11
